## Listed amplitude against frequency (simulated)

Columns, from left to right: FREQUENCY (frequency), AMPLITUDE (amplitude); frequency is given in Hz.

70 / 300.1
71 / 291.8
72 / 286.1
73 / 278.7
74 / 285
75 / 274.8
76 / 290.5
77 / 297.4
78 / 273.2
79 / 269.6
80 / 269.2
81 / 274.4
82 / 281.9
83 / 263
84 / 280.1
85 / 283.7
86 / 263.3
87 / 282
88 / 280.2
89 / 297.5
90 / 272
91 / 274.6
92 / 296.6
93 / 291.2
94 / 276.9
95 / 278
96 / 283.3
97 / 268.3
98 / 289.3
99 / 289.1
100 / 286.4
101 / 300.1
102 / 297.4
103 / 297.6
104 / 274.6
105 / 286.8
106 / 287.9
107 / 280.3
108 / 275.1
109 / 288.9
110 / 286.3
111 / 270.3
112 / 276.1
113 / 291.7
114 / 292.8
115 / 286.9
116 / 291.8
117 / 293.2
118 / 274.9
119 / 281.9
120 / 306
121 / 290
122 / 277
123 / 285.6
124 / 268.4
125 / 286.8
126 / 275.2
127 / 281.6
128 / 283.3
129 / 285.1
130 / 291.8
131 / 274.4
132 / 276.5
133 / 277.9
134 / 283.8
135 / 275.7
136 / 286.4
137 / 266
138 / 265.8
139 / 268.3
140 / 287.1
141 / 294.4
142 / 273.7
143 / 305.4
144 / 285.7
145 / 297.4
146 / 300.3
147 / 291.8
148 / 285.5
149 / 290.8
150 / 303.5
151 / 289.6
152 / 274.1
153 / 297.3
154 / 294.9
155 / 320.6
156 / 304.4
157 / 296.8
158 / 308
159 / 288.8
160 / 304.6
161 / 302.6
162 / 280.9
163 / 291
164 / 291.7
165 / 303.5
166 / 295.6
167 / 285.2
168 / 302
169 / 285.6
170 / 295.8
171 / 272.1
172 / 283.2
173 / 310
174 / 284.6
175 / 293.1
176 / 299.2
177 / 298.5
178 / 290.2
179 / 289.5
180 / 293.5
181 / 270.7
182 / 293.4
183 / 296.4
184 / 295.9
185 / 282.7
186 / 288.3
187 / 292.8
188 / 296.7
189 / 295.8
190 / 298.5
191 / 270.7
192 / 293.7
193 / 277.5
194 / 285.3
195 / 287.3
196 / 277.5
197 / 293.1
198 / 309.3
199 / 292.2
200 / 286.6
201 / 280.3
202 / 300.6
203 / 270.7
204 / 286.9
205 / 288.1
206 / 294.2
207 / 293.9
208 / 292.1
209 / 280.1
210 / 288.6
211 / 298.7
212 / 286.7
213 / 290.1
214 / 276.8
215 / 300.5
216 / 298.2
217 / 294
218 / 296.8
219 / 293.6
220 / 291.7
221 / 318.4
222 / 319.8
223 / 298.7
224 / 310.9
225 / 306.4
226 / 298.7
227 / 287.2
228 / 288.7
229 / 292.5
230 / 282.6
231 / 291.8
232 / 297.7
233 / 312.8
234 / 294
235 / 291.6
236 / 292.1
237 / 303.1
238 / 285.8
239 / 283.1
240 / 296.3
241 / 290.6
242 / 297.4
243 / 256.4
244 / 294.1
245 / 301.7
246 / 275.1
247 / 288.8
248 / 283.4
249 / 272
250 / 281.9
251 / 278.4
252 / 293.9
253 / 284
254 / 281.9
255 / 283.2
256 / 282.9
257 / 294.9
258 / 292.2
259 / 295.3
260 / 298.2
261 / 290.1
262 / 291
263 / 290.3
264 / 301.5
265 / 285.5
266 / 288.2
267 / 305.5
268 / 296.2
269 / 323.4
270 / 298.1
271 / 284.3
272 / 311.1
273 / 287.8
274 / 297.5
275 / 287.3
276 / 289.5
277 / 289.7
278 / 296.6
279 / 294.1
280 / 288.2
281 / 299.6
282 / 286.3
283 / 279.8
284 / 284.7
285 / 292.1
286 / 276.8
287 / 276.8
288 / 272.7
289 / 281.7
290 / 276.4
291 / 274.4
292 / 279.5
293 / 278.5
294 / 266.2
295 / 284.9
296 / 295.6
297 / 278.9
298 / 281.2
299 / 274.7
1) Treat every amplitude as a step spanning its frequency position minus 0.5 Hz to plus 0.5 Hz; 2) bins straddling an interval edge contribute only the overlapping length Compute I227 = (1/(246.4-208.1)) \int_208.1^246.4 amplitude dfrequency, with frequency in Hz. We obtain 294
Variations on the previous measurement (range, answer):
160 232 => 292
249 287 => 291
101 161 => 287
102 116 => 285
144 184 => 294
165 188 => 291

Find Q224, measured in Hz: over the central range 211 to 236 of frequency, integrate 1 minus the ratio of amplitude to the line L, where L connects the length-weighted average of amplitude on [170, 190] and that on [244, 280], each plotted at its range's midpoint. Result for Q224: -0.46 Hz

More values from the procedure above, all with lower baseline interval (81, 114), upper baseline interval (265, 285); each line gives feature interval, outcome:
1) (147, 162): -0.5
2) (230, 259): 0.3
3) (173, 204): -0.1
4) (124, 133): 0.1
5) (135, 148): 0.0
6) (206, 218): -0.1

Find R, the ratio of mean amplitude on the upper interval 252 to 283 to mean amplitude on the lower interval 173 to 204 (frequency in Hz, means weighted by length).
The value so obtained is 1.0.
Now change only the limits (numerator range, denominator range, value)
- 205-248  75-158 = 1.03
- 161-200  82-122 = 1.02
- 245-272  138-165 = 0.99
